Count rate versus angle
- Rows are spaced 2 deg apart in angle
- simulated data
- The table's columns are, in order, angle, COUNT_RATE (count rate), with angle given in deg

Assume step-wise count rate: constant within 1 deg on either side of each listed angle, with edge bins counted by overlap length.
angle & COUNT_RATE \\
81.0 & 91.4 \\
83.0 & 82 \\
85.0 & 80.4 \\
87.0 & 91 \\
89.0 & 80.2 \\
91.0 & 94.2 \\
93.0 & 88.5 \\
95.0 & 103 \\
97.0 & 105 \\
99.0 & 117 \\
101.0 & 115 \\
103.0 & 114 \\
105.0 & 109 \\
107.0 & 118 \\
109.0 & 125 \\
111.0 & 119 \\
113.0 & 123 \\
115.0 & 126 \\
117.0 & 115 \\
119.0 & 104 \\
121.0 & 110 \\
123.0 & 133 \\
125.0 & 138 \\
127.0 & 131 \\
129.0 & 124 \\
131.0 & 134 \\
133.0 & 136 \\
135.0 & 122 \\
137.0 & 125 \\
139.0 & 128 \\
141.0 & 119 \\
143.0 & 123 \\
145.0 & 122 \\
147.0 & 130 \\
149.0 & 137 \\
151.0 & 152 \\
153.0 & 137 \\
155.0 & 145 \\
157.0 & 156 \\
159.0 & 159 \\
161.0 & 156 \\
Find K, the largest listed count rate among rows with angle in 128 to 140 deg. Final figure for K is 136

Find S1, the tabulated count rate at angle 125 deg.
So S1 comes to 138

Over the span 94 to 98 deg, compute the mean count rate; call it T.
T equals 104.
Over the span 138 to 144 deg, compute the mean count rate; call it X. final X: 123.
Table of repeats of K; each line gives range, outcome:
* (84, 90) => 91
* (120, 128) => 138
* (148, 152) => 152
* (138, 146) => 128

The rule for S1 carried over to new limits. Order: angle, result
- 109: 125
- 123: 133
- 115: 126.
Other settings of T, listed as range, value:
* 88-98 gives 94.2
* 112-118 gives 121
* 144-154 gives 136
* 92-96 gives 95.8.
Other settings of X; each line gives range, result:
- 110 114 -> 121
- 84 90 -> 83.9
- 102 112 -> 117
